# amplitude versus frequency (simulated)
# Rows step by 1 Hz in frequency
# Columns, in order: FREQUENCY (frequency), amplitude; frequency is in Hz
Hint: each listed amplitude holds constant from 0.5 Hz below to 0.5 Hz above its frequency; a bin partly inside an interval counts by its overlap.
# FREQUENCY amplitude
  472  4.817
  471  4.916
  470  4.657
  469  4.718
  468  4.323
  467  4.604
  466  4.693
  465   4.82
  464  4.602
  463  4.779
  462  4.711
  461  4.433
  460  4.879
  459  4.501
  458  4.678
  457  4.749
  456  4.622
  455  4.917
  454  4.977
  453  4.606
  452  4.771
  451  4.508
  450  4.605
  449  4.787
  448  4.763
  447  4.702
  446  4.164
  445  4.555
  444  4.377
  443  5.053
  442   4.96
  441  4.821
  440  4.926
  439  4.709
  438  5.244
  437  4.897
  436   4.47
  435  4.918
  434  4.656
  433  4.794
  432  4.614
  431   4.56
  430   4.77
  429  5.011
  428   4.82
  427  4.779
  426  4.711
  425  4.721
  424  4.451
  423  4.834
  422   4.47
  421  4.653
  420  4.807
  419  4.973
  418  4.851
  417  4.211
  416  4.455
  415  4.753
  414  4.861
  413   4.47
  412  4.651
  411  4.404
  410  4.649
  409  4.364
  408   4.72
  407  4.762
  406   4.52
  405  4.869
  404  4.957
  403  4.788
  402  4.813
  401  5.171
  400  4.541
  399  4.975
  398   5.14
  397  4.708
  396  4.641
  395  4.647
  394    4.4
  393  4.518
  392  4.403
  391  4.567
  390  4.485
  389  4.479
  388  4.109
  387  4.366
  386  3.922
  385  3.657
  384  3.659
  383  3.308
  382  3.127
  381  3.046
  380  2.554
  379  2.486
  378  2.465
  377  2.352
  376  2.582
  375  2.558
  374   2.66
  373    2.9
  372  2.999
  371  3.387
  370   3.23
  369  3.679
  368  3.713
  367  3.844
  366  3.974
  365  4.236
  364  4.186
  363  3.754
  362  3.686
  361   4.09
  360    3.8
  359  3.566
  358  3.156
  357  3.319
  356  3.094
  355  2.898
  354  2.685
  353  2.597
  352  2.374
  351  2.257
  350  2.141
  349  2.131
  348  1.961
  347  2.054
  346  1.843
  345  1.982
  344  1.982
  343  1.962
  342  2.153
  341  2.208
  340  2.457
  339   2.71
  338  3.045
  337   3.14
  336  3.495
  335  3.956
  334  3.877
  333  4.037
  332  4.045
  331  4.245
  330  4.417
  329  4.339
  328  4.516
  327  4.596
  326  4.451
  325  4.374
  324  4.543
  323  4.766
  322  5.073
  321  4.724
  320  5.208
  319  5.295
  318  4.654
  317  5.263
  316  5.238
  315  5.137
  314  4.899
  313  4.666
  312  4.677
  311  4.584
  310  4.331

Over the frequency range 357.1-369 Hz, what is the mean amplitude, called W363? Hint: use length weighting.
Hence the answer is 3.8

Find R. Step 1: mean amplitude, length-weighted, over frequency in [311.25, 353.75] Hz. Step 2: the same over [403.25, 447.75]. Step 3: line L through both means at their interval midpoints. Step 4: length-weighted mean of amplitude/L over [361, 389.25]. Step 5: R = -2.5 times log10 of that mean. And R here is 0.21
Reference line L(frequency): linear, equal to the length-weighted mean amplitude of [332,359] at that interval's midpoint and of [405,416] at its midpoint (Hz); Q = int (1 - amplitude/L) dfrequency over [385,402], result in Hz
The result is -1.7 Hz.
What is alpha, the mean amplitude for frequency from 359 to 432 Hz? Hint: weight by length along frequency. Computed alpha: 4.16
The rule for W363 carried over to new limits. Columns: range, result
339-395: 3.17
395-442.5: 4.74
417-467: 4.72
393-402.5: 4.77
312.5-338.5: 4.46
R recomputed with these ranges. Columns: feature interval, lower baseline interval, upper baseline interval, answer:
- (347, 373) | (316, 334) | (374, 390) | 0.172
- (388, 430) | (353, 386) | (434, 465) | -0.176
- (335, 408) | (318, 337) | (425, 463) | 0.293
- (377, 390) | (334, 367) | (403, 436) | 0.108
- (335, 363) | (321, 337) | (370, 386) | 0.330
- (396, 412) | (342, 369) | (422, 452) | -0.184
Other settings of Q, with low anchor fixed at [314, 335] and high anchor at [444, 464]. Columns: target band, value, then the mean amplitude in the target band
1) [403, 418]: 0.1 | 4.63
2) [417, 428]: -0.1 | 4.71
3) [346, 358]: 5.5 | 2.5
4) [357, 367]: 1.8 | 3.8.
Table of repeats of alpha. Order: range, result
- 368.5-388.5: 3.15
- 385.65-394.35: 4.37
